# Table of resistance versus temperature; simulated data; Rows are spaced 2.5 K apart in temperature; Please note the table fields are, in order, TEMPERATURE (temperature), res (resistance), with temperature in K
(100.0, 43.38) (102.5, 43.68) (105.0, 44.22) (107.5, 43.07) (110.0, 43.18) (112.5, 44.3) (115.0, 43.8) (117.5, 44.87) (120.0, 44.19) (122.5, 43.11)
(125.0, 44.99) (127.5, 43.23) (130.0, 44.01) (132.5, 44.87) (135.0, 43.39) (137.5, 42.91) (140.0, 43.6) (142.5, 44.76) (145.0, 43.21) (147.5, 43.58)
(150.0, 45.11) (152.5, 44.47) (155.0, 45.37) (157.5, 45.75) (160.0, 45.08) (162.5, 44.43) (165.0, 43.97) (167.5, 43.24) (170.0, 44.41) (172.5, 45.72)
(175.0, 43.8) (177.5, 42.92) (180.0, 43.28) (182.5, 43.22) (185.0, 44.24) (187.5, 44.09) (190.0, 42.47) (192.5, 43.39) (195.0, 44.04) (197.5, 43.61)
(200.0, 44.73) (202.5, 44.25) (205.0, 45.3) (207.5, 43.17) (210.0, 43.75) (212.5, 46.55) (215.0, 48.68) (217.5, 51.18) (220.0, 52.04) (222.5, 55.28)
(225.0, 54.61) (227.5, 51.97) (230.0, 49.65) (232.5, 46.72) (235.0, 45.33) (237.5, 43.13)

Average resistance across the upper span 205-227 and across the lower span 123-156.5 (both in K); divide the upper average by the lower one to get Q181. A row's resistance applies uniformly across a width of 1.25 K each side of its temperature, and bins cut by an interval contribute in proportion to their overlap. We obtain 1.12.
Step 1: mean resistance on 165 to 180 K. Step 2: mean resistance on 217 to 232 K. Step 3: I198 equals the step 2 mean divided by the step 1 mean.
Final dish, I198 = 1.2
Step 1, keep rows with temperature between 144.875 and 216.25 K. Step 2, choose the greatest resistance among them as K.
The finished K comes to 48.68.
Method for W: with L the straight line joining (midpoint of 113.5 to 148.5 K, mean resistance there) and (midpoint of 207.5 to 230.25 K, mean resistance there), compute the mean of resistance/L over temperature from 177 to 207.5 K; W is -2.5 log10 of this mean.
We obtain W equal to 0.10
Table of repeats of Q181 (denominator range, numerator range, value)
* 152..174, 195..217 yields 1.01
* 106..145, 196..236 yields 1.09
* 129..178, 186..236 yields 1.06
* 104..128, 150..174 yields 1.02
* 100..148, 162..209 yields 1.00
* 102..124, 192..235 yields 1.09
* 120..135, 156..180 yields 1.01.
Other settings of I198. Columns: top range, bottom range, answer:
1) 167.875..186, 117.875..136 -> 1.00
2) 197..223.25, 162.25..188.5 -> 1.07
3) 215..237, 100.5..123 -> 1.15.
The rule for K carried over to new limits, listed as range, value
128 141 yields 44.87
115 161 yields 45.75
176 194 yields 44.24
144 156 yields 45.37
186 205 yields 45.3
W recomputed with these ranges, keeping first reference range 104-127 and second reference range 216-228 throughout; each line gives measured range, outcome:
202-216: 0.15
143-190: 0.10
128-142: 0.04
